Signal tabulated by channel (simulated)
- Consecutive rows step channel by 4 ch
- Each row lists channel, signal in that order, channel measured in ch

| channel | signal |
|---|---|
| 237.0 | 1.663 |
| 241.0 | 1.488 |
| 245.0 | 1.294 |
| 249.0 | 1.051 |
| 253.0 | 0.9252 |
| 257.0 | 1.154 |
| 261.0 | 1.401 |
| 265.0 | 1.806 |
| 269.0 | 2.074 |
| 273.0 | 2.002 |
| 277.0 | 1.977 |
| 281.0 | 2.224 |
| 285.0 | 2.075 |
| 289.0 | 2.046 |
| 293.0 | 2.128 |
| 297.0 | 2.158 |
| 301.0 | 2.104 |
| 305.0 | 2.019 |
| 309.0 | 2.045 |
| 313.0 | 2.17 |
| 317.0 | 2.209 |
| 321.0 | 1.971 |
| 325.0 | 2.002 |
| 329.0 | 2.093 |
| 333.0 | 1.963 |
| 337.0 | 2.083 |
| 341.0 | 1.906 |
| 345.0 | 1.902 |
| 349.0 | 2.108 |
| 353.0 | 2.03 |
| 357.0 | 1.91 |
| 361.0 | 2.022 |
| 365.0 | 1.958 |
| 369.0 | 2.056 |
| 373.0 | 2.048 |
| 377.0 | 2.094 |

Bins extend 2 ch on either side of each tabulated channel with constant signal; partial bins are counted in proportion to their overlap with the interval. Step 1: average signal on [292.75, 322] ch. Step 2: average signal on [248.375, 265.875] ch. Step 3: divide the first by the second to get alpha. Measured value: 1.7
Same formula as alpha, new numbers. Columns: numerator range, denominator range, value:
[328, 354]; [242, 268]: 1.53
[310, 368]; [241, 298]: 1.18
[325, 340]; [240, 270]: 1.48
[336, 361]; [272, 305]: 0.95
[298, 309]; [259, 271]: 1.17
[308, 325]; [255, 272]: 1.28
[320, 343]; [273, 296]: 0.96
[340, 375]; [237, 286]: 1.24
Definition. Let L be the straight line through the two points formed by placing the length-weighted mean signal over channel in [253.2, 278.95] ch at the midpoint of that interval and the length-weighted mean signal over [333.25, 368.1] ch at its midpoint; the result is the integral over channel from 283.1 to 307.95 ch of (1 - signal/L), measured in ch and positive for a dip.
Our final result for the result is -4.2 ch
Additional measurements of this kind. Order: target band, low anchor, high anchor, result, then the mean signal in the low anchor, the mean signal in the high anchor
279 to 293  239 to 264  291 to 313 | -2.2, 1.24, 2.1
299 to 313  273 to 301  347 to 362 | 0.0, 2.09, 2.02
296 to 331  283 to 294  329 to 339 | -0.5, 2.08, 2.04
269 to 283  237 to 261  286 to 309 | -3.0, 1.24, 2.09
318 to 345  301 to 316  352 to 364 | 0.5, 2.09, 1.98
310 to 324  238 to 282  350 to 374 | -2.2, 1.57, 2.01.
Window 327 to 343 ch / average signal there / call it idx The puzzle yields 2.01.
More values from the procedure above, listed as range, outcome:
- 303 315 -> 2.08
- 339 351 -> 1.97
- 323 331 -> 2.05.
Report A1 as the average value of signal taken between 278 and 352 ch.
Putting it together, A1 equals 2.07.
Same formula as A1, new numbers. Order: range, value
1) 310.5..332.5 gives 2.08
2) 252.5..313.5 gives 1.91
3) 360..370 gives 2.01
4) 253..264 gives 1.26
